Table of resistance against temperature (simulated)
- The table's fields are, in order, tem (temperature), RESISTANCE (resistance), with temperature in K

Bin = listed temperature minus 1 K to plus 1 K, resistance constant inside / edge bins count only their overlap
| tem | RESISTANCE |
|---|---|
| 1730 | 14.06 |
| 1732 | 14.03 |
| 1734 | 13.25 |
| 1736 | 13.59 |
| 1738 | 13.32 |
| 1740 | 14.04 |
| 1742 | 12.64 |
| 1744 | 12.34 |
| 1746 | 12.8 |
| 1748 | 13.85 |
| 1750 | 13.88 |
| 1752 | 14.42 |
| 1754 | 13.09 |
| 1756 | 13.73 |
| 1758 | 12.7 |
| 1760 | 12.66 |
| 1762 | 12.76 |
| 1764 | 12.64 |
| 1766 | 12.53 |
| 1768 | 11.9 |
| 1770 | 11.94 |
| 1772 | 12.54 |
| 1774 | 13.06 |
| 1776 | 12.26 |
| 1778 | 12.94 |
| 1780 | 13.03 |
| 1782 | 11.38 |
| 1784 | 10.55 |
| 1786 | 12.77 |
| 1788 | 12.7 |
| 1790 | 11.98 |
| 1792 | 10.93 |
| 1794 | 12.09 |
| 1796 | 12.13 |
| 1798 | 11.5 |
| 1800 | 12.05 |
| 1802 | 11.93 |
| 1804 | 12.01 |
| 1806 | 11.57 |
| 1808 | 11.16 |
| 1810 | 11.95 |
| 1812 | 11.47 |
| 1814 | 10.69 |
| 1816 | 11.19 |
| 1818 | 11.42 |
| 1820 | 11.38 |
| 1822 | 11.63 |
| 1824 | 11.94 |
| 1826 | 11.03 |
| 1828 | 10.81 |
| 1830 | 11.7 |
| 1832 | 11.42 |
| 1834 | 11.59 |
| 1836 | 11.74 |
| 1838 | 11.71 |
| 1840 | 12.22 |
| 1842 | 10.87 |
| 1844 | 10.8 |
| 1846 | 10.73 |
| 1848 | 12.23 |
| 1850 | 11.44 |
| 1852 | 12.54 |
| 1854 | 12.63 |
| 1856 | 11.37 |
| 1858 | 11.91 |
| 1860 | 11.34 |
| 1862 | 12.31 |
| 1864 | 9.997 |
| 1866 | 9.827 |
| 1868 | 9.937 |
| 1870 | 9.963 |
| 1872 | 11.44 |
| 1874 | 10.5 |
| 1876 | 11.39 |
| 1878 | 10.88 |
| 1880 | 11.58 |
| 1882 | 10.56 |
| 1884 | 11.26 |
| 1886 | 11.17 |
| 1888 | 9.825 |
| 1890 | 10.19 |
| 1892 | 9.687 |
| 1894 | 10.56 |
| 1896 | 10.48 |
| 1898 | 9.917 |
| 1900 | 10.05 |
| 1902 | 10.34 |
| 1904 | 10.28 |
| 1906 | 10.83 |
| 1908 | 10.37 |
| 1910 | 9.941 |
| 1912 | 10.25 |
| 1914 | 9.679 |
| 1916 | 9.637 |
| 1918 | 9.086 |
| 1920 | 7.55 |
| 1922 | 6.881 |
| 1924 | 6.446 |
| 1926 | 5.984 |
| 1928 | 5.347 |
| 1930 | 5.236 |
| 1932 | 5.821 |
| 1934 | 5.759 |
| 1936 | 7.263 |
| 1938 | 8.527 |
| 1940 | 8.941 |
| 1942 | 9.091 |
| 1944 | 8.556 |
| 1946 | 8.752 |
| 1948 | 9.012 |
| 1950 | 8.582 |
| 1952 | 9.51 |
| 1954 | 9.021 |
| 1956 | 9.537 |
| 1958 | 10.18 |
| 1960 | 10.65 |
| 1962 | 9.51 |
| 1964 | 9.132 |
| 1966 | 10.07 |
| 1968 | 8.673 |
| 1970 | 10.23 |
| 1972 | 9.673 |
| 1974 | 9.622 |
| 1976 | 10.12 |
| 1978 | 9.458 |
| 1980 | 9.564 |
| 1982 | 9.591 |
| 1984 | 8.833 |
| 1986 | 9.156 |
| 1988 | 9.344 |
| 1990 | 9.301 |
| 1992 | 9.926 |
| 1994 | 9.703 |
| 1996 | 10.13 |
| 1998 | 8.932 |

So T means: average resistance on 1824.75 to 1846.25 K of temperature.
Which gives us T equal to 11.4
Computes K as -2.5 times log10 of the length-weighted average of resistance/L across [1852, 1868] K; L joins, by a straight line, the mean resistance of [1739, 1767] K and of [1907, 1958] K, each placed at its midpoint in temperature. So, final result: -0.11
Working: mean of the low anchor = 13.1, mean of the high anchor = 8.23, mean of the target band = 11.3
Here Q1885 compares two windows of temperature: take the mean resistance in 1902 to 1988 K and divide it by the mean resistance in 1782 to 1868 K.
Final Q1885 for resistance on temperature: 0.77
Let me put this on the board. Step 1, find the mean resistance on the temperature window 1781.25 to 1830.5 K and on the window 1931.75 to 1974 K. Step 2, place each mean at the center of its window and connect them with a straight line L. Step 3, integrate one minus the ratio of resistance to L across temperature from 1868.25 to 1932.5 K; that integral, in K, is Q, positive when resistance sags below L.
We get 2.79 K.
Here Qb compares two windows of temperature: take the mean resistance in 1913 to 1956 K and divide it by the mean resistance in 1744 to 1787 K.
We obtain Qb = 0.6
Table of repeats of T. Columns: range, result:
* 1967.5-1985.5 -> 9.54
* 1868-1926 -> 9.96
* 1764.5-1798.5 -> 12.1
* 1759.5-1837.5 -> 11.9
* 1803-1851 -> 11.4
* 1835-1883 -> 11.2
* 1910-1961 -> 8.25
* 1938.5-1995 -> 9.41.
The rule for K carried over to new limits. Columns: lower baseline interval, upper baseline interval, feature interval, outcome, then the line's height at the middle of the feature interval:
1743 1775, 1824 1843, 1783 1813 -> 0.03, 12.2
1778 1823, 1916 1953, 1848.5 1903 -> -0.15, 9.43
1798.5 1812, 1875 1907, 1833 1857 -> -0.04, 11.2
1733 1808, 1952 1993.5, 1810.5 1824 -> 0.05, 11.9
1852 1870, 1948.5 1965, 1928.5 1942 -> 0.37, 9.88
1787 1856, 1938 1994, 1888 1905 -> 0.03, 10.5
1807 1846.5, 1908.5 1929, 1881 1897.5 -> -0.14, 9.18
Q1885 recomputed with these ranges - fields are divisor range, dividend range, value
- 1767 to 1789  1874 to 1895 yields 0.87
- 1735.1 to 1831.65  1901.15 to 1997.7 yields 0.73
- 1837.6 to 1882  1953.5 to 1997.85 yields 0.85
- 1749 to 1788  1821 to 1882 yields 0.89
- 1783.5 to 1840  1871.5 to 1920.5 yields 0.89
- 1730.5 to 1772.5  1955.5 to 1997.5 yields 0.74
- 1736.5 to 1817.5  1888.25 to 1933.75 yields 0.71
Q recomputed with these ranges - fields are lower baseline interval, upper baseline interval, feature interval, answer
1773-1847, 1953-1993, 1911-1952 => 9.13 K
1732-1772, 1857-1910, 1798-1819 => 0.84 K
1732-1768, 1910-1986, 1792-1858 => -0.77 K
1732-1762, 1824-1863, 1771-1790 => 0.57 K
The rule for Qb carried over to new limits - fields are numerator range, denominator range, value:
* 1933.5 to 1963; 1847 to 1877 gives 0.79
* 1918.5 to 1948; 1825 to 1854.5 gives 0.63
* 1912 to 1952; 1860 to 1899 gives 0.73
